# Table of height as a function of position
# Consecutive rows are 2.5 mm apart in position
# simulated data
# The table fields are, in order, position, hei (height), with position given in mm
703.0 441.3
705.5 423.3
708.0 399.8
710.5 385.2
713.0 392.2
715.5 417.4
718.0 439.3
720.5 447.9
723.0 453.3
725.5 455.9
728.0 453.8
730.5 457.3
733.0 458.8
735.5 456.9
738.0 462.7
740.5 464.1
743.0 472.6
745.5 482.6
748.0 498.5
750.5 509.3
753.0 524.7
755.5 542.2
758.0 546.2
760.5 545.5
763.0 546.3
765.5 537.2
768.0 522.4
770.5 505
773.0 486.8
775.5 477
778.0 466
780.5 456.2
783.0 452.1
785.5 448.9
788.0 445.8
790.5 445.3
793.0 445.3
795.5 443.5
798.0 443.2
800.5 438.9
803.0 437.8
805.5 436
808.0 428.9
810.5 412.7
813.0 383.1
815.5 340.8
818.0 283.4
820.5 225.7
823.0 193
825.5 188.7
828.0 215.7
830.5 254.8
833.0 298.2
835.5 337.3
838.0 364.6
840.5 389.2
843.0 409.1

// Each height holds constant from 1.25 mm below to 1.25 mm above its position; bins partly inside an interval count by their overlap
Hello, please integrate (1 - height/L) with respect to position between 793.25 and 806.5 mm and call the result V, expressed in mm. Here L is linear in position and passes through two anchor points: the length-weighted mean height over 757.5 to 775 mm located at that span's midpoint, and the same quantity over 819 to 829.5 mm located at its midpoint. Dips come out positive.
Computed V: -3.9 mm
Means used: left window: 524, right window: 209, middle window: 440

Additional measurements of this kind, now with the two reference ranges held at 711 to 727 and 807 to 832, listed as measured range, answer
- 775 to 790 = -4.9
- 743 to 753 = -2.7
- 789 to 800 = -4.0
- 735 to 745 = -1.6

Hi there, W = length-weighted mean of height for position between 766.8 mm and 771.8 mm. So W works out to 513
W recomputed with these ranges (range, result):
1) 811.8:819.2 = 336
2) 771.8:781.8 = 471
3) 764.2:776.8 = 506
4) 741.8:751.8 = 491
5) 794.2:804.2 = 441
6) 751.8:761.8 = 540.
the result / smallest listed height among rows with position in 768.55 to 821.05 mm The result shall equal 225.7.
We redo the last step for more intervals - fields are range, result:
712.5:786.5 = 392.2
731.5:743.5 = 456.9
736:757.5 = 462.7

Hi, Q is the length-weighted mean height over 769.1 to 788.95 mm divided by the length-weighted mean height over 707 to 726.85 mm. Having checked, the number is 1.10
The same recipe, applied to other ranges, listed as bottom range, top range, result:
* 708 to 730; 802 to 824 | 0.81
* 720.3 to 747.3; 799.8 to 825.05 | 0.76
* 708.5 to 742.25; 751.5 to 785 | 1.15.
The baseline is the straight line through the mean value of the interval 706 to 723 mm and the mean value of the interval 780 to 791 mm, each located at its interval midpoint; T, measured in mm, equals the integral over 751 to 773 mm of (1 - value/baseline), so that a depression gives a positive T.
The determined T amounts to -4.6 mm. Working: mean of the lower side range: 417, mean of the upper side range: 450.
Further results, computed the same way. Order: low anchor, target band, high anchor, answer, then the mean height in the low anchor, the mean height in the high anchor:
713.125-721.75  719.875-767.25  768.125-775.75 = -3.01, 429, 496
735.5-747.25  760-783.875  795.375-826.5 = -4.43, 470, 356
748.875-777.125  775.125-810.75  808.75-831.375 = -4.89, 521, 281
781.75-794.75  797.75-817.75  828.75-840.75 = -0.65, 447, 319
